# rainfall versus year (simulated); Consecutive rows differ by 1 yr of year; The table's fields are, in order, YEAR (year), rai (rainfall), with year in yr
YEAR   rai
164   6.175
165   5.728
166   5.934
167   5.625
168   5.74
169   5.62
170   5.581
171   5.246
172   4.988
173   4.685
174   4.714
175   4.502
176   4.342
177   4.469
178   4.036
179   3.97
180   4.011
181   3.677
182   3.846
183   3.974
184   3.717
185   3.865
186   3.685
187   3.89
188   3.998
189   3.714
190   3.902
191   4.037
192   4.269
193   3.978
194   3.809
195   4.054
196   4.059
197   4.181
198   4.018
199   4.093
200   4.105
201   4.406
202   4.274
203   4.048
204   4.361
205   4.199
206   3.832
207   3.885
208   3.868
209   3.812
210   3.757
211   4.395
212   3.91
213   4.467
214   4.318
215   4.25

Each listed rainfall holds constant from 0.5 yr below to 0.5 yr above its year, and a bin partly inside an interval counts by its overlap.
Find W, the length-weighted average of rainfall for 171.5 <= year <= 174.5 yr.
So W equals 4.8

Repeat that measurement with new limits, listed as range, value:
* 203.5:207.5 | 4.07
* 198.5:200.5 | 4.1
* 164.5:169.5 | 5.73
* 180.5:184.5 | 3.8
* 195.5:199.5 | 4.09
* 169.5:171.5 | 5.41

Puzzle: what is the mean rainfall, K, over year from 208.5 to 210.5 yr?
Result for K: 3.78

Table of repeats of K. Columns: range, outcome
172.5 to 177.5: 4.54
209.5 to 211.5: 4.08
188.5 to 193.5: 3.98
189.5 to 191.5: 3.97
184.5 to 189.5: 3.83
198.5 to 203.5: 4.19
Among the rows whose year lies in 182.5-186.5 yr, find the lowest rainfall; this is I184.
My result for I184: 3.685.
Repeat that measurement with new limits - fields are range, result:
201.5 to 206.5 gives 3.832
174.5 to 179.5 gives 3.97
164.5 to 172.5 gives 4.988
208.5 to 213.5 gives 3.757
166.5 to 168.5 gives 5.625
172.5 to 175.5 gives 4.502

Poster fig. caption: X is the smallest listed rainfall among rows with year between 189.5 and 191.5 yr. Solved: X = 3.902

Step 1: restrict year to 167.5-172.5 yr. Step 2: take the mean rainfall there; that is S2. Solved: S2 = 5.44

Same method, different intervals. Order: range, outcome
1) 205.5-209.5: 3.85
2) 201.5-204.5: 4.23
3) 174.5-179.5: 4.26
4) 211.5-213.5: 4.19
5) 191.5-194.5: 4.02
